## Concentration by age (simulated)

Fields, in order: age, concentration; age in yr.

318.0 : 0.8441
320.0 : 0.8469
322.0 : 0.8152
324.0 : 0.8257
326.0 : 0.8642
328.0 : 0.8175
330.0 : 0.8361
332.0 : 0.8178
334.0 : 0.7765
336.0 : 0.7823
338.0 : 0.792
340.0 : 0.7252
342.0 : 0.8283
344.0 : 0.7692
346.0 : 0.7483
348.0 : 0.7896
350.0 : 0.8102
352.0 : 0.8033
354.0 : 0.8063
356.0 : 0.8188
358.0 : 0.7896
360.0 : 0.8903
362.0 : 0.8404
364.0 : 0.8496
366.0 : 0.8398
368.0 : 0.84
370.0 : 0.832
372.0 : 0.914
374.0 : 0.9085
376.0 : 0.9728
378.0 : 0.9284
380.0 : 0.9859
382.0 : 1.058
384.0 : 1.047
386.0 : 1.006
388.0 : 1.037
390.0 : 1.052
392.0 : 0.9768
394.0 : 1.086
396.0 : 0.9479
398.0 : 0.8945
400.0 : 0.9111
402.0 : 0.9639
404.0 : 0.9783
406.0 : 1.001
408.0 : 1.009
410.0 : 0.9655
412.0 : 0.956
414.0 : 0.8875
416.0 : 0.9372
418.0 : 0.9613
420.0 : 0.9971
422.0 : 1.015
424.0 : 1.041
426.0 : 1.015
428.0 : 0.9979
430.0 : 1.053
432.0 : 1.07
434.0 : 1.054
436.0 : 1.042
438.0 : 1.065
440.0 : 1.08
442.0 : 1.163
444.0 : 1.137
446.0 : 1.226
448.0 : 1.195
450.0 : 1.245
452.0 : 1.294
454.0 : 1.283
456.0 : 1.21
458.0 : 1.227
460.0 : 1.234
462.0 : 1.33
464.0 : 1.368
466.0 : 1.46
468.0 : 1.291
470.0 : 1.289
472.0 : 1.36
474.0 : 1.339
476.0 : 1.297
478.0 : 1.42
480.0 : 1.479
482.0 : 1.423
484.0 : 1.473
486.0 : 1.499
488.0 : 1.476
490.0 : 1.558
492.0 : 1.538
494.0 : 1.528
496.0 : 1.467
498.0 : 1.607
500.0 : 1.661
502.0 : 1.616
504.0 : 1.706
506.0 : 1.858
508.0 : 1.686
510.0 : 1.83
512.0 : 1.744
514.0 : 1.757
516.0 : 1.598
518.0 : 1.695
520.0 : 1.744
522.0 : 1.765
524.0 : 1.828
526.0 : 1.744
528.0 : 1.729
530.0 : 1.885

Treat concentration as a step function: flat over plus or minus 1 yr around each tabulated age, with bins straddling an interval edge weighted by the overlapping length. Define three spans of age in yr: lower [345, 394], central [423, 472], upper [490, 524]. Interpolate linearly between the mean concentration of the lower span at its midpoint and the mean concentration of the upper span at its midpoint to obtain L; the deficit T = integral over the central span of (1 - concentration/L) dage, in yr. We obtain 5.8 yr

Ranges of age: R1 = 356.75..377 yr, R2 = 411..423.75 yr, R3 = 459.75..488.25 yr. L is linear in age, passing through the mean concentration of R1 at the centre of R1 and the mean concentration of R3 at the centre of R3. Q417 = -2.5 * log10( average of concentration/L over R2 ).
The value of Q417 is 0.15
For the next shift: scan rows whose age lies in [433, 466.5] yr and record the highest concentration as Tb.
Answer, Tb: 1.46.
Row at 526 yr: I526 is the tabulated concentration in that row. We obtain 1.744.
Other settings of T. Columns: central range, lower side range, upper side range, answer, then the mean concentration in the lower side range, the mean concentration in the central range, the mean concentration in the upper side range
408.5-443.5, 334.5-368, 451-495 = 4.23 yr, 0.806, 1.02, 1.38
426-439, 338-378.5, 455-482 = 1.40 yr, 0.833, 1.04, 1.33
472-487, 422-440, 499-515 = 0.69 yr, 1.04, 1.41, 1.73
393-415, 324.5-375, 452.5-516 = 2.49 yr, 0.82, 0.964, 1.48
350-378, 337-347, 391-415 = -0.43 yr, 0.773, 0.855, 0.965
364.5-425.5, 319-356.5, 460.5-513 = 6.04 yr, 0.804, 0.964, 1.51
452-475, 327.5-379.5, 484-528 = 1.94 yr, 0.83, 1.31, 1.66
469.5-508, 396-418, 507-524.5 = 0.78 yr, 0.951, 1.51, 1.74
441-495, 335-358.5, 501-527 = 4.81 yr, 0.789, 1.35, 1.74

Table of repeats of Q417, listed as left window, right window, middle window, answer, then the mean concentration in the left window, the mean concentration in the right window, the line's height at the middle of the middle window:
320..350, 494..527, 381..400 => 0.08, 0.801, 1.7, 1.09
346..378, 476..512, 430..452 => 0.14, 0.846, 1.57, 1.28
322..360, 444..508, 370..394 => 0.00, 0.803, 1.42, 0.99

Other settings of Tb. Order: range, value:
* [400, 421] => 1.009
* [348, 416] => 1.086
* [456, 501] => 1.661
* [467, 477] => 1.36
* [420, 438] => 1.07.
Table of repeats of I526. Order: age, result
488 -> 1.476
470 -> 1.289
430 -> 1.053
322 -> 0.8152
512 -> 1.744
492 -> 1.538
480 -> 1.479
